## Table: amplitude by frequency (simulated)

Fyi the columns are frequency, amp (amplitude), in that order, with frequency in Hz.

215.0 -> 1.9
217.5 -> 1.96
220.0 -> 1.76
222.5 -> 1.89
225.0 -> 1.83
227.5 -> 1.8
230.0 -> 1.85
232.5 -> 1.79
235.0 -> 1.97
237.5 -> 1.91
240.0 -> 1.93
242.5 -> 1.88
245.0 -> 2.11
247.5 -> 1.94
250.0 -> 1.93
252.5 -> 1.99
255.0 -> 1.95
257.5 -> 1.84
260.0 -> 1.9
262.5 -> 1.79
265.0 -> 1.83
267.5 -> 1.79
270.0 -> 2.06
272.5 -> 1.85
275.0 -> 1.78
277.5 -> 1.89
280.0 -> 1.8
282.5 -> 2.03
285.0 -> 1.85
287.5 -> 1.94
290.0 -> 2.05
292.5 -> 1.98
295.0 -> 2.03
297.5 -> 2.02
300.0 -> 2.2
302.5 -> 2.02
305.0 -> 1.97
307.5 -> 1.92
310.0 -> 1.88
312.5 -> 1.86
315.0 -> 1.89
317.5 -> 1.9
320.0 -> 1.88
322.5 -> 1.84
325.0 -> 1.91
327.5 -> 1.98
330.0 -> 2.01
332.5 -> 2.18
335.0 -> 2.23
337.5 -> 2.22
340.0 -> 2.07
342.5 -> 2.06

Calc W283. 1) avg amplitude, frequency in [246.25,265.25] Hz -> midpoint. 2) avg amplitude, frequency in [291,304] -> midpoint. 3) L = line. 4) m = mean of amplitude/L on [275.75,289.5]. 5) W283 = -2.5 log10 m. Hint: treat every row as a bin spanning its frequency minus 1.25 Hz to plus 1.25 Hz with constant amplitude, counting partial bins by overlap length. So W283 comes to 0.050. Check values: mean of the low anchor 1.9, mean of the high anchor 2.05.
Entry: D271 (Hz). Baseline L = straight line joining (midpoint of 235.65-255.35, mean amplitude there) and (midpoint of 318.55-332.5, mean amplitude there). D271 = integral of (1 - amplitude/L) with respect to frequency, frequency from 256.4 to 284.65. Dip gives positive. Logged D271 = 1.2 Hz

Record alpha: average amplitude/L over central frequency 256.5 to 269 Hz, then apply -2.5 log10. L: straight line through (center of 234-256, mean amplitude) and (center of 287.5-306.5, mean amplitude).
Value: 0.08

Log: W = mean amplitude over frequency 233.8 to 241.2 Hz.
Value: 1.94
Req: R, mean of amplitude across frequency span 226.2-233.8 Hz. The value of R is 1.81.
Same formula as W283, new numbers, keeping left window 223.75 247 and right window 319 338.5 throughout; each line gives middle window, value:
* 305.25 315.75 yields 0.06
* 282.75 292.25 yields 0.01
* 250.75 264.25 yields 0.02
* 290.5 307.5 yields -0.02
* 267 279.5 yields 0.04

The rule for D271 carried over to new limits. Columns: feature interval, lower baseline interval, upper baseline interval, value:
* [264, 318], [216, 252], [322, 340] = 1.64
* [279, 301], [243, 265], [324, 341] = 0.12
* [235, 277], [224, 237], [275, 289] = -0.77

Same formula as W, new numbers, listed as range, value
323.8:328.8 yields 1.95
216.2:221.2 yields 1.86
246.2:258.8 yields 1.93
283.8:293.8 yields 1.96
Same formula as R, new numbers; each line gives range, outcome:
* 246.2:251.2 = 1.94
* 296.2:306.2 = 2.05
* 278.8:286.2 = 1.89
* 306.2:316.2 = 1.89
